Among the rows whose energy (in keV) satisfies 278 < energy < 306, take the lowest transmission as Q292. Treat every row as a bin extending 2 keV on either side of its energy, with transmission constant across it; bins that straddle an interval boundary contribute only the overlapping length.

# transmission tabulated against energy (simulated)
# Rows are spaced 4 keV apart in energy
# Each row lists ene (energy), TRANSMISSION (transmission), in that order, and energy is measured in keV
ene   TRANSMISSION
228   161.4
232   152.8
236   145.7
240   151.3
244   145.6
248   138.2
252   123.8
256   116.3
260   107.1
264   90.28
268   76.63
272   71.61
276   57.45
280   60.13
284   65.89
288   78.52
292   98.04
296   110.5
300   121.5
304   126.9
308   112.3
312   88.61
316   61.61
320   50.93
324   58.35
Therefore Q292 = 60.13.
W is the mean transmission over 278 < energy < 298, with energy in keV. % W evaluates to 82.6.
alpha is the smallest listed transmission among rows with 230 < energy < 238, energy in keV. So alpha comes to 145.7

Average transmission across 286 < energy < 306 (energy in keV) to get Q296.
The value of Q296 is 107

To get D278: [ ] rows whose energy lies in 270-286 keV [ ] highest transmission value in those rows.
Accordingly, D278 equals 71.61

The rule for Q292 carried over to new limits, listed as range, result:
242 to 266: 90.28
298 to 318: 61.61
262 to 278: 57.45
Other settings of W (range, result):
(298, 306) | 124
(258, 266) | 98.7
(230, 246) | 149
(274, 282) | 58.8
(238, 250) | 145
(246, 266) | 115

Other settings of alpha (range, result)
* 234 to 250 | 138.2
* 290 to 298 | 98.04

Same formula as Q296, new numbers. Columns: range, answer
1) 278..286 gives 63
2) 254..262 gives 112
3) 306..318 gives 87.5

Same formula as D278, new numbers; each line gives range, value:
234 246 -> 151.3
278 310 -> 126.9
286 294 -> 98.04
